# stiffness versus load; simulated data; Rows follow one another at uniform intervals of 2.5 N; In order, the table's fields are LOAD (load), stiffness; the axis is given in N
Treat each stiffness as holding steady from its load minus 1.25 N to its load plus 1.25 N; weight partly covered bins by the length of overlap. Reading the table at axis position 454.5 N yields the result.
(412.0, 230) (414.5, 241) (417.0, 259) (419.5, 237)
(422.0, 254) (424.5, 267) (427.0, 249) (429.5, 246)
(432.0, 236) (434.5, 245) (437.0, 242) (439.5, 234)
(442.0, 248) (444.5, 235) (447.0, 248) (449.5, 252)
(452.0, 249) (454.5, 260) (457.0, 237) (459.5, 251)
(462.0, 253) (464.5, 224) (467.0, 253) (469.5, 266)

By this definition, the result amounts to 260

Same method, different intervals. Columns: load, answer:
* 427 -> 249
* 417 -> 259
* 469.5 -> 266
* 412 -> 230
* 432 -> 236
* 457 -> 237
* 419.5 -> 237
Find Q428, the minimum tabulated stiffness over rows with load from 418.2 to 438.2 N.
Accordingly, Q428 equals 236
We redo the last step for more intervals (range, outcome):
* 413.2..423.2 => 237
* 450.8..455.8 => 249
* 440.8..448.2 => 235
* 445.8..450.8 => 248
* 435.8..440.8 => 234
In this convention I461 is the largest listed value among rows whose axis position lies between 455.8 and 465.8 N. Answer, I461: 253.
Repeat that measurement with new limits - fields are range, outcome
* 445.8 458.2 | 260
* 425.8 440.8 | 249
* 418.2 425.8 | 267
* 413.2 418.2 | 259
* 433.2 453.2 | 252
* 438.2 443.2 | 248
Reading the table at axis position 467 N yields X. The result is 253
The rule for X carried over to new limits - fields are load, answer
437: 242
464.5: 224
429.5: 246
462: 253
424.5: 267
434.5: 245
